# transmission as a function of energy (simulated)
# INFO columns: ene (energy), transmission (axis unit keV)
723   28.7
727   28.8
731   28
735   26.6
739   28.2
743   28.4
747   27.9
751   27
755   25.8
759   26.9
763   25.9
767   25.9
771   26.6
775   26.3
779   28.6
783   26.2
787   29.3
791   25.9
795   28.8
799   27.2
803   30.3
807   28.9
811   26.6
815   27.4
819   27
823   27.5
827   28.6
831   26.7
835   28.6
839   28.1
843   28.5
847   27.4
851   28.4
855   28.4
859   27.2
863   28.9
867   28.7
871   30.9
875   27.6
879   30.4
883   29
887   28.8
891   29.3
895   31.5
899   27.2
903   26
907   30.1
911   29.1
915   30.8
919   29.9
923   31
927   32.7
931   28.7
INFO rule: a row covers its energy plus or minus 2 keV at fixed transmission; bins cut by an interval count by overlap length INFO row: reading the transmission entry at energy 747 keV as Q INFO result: 27.9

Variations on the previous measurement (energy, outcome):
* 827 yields 28.6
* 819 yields 27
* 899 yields 27.2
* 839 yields 28.1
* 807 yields 28.9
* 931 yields 28.7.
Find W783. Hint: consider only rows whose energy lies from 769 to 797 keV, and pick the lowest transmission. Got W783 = 25.9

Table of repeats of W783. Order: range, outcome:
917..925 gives 29.9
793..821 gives 26.6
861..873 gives 28.7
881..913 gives 26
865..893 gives 27.6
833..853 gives 27.4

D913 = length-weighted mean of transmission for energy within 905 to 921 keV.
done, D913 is 30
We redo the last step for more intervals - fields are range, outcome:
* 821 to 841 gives 27.9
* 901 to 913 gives 28.4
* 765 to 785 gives 26.7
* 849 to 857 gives 28.4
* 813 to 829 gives 27.6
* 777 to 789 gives 28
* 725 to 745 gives 28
